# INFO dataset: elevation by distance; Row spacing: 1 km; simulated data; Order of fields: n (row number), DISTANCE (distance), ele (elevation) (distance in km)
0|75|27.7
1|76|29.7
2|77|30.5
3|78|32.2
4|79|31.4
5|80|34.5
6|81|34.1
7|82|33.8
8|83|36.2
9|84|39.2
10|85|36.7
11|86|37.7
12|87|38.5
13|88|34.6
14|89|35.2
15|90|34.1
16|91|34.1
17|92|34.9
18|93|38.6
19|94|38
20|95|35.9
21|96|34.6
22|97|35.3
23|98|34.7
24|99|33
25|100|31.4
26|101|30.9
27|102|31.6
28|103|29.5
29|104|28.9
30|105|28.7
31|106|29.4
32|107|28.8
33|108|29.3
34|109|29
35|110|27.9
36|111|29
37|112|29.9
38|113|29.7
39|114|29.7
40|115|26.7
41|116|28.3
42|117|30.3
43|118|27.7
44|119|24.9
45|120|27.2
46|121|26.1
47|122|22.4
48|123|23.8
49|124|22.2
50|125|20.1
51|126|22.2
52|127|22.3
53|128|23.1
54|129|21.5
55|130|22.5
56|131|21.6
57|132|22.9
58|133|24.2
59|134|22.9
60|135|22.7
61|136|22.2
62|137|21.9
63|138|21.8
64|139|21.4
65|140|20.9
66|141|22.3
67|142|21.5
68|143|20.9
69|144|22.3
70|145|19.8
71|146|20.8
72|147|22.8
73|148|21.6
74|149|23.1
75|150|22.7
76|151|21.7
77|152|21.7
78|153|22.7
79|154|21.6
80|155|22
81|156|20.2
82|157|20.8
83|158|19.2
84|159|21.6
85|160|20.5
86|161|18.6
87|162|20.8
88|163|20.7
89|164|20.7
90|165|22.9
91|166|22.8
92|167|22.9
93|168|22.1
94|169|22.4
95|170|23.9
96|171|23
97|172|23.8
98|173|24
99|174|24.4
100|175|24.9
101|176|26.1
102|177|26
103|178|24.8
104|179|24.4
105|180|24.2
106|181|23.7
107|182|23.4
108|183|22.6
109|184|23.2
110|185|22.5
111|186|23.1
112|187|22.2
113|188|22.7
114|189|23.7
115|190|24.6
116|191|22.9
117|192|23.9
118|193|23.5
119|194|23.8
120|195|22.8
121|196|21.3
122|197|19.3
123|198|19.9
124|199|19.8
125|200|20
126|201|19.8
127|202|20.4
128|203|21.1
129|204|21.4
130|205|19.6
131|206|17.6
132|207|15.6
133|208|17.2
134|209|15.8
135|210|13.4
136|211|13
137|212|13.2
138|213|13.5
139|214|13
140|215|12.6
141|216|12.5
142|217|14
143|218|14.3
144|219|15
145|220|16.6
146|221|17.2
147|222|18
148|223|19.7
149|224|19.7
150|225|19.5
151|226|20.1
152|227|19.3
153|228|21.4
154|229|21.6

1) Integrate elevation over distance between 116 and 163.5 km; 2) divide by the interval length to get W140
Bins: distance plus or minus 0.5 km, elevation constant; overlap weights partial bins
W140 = 22.4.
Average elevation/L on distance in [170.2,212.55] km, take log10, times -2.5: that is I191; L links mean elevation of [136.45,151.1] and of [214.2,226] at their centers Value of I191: -0.17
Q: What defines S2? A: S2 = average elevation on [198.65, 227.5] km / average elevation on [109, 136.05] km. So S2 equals 0.68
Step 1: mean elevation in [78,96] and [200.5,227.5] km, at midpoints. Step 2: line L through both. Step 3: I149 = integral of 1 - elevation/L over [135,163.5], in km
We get 5.37 km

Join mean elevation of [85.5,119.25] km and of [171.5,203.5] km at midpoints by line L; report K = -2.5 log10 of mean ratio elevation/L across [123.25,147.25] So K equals 0.28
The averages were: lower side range 31.8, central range 22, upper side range 22.9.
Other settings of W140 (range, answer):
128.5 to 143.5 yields 22.1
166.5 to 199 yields 23.3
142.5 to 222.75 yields 20.7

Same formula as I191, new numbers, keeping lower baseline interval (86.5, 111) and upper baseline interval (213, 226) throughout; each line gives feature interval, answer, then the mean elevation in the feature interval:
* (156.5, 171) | 0.11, 21.5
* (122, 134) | 0.27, 22.4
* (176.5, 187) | -0.12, 23.7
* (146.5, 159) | 0.17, 21.7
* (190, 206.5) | -0.12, 21.2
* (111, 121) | 0.08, 28.2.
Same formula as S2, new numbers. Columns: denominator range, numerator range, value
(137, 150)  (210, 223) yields 0.67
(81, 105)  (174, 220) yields 0.58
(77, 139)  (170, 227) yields 0.69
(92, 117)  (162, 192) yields 0.75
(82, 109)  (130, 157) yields 0.65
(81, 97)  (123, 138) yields 0.62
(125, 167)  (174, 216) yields 0.95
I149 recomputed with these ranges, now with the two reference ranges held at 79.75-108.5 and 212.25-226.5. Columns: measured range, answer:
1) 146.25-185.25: 1.55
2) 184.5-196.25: -1.71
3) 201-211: 0.09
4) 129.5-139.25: 1.98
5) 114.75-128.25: 2.35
